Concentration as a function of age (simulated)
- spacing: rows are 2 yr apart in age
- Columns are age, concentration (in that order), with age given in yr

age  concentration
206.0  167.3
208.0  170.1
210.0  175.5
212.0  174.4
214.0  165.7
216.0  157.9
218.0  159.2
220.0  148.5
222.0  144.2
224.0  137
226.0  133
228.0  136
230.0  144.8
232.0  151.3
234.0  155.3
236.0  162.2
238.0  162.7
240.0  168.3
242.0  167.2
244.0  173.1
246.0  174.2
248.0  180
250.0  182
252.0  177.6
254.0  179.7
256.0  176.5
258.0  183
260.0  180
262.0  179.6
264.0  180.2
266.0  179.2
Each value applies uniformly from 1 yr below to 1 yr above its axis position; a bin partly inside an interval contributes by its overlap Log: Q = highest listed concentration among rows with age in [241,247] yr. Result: 174.2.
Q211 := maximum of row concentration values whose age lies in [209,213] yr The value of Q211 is 175.5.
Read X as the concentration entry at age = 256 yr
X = 176.5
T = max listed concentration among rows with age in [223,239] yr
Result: 162.7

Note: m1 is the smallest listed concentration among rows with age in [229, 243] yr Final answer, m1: 144.8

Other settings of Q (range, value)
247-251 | 182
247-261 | 183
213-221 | 165.7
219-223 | 148.5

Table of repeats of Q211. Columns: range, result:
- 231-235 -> 155.3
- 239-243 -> 168.3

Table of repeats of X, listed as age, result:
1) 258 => 183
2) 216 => 157.9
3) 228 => 136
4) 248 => 180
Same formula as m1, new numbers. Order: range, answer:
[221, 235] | 133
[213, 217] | 157.9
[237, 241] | 162.7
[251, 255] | 177.6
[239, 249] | 167.2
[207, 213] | 170.1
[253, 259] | 176.5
